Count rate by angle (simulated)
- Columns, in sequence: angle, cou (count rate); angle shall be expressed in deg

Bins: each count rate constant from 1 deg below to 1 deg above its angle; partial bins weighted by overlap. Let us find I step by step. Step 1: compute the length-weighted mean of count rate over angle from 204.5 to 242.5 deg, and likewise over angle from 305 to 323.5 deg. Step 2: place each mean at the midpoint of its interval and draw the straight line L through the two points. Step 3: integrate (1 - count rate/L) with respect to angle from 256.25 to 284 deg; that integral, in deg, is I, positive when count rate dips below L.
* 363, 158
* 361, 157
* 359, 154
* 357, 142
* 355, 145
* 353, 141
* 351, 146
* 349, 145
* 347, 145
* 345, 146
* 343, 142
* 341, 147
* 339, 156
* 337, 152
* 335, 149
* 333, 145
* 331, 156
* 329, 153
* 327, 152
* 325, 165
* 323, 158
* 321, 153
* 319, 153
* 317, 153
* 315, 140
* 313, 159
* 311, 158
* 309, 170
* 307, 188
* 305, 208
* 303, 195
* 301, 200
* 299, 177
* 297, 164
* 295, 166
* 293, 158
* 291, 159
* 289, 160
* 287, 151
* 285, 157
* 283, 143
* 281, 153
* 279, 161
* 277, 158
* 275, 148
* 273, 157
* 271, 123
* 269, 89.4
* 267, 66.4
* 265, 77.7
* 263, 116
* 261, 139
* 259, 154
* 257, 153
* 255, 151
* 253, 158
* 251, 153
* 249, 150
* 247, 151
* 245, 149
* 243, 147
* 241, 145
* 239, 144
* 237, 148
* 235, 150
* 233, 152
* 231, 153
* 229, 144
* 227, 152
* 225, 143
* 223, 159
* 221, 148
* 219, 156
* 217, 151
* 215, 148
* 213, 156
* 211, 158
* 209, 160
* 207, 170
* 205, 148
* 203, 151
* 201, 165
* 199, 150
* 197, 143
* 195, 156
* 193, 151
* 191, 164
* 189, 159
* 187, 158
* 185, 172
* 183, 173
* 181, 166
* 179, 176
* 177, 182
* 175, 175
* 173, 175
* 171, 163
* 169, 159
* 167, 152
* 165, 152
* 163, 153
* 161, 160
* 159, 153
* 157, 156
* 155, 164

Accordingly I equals 4.6 deg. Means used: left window 152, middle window 131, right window 162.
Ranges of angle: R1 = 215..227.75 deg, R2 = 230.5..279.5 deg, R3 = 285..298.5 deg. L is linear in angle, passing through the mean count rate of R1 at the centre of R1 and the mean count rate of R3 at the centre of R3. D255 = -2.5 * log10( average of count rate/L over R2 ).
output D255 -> 0.12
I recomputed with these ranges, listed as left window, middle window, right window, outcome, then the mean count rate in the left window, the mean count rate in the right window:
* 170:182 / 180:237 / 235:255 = 2.3 deg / 173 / 150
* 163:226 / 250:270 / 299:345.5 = 4.3 deg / 159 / 161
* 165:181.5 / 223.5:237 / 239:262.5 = 0.4 deg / 168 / 149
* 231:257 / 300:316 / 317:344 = -2.7 deg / 150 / 152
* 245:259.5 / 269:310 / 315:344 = -2.9 deg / 153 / 152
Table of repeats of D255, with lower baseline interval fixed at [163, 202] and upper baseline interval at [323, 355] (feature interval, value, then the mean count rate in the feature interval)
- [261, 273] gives 0.44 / 103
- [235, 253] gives 0.06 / 149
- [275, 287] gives 0.00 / 154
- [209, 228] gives 0.05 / 153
